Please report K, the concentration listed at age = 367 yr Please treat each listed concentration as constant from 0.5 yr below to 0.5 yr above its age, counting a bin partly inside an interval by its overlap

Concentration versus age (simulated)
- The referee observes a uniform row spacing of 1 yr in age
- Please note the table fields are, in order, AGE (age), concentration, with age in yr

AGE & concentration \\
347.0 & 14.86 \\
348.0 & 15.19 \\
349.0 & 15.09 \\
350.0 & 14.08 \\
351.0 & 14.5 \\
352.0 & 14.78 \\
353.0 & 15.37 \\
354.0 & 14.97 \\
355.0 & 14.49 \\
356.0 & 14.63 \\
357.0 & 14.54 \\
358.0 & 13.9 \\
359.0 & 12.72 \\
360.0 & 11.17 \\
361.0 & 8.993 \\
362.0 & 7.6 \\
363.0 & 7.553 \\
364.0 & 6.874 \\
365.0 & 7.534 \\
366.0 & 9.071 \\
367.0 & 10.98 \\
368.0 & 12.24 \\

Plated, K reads 10.98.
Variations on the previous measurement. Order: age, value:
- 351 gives 14.5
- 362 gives 7.6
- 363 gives 7.553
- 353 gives 15.37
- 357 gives 14.54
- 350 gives 14.08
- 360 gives 11.17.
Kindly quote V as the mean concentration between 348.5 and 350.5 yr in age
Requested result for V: 14.6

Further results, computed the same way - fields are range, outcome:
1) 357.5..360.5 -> 12.6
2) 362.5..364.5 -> 7.21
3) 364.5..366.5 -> 8.3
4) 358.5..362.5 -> 10.1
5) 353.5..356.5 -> 14.7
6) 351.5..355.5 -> 14.9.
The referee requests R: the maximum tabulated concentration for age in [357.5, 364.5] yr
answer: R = 13.9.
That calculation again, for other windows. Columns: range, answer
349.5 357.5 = 15.37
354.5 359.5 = 14.63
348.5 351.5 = 15.09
